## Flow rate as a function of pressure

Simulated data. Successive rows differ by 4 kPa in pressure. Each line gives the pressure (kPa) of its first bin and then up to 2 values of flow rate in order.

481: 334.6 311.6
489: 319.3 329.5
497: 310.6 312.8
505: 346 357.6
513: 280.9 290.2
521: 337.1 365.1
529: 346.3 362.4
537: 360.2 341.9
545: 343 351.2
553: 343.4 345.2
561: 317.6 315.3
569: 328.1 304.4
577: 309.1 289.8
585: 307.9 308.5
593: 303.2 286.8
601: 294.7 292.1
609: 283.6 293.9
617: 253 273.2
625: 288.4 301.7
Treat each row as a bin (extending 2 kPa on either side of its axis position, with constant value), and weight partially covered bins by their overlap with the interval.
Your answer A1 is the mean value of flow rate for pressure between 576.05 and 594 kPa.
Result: 303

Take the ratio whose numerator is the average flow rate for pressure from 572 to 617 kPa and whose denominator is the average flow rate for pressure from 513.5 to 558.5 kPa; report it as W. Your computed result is 0.86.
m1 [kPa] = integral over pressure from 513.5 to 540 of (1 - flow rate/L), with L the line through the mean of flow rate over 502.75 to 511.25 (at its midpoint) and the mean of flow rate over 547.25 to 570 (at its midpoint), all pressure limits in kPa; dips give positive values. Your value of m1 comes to 0.2 kPa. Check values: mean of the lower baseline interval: 349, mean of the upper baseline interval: 334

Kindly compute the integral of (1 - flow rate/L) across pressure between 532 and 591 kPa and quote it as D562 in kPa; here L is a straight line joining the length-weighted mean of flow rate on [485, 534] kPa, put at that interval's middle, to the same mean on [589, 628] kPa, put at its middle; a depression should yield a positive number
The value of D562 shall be -4.0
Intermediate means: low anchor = 328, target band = 328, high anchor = 287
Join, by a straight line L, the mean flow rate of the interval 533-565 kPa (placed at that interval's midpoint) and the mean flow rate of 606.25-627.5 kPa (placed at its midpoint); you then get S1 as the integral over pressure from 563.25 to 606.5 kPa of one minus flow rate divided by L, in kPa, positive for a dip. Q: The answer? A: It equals 0.8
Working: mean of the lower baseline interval 343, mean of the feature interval 304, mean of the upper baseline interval 279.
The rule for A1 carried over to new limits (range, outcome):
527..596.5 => 327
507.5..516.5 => 312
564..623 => 296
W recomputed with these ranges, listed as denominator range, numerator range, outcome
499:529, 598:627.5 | 0.86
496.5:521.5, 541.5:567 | 1.05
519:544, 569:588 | 0.87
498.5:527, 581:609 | 0.91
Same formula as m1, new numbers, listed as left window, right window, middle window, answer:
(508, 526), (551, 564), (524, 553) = -2.1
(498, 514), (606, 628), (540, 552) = -1.4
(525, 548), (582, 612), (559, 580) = 0.5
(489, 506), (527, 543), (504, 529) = 0.6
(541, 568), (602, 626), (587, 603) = 0.0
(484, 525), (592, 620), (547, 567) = -2.1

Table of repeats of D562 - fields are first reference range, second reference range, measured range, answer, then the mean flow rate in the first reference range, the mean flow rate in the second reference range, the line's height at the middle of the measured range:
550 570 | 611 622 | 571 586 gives 0.5 kPa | 331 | 273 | 312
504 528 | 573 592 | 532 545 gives -1.3 kPa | 329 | 304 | 321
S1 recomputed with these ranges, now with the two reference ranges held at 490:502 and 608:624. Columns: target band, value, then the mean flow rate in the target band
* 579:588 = -0.4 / 300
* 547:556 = -1.5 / 347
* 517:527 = -1.0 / 339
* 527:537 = -1.6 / 356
